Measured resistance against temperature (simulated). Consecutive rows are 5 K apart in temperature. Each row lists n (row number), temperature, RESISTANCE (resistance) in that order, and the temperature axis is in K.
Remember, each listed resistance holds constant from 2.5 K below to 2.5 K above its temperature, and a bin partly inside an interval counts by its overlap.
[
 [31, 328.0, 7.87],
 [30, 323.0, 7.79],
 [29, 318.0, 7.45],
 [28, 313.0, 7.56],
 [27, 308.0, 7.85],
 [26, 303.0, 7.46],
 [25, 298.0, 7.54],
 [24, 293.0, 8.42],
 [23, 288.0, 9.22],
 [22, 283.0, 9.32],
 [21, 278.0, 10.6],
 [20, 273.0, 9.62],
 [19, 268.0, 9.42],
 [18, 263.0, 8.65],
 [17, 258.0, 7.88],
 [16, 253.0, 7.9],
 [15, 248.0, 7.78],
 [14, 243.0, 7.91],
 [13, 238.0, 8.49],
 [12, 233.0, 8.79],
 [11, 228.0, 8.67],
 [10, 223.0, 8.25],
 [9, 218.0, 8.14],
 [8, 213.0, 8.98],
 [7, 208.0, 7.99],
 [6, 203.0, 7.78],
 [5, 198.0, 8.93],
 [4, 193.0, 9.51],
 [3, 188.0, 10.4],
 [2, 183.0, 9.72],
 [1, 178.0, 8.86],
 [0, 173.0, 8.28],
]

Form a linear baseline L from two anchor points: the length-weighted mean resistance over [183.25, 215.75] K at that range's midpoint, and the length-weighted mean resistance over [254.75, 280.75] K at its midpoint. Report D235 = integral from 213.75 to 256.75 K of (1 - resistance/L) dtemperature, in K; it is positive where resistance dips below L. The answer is 3.9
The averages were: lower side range 8.98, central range 8.26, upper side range 9.2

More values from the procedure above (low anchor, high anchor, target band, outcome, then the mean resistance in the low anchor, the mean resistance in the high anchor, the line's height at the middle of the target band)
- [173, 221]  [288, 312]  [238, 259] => 1.2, 8.88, 7.95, 8.42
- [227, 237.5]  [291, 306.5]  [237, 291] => -3.7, 8.69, 7.79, 8.26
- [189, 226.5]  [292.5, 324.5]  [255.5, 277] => -2.6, 8.59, 7.68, 8.06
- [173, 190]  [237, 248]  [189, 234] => 0.7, 9.44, 8.06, 8.76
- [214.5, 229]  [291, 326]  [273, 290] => -3.9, 8.36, 7.72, 7.92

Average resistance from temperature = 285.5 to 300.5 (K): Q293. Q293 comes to 8.39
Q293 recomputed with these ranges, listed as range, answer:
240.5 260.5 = 7.87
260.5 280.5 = 9.57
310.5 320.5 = 7.5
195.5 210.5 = 8.23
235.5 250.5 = 8.06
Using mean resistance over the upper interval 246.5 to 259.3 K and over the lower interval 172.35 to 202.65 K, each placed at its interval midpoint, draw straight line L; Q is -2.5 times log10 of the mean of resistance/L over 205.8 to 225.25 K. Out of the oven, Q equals 0.04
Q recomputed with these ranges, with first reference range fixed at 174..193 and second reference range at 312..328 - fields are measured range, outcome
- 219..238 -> 0.05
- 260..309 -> -0.09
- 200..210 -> 0.17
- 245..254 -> 0.10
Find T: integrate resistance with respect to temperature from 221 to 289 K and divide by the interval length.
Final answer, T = 8.74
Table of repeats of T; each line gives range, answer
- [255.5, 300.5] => 8.96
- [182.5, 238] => 8.79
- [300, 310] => 7.64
